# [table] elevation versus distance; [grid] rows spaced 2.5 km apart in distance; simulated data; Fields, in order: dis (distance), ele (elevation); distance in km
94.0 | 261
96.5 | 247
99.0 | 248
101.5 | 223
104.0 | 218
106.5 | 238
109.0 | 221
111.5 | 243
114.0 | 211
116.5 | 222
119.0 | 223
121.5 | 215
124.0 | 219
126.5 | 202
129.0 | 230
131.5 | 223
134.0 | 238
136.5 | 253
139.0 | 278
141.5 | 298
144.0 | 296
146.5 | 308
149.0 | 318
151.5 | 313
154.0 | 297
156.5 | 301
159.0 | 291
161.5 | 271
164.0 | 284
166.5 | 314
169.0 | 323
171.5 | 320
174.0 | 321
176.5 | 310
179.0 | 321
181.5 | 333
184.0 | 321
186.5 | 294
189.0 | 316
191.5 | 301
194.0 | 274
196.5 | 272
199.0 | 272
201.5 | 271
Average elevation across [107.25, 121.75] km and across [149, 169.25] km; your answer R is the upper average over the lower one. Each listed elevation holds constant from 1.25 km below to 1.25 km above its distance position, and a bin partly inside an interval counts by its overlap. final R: 1.34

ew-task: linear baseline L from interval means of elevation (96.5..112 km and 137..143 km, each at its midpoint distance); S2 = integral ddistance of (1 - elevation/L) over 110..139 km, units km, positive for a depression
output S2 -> 3.76 km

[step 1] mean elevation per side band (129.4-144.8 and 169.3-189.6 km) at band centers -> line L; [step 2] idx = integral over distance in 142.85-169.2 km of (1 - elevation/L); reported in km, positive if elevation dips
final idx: -1.3 km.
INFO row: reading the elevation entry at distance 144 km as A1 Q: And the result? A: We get 296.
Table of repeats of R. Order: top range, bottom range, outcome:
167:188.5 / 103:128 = 1.44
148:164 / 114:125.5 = 1.36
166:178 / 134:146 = 1.14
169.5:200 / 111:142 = 1.31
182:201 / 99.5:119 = 1.30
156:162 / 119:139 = 1.26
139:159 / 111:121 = 1.36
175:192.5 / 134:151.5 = 1.08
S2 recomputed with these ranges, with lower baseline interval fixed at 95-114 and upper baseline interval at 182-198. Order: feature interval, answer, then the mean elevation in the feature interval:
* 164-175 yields -1.3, 315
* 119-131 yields 1.5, 218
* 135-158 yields -2.6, 295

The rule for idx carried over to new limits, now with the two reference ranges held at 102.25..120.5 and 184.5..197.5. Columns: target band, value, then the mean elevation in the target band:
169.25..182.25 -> -1.9 km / 321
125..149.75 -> -1.5 km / 263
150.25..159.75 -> -1.4 km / 301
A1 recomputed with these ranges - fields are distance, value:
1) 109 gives 221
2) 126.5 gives 202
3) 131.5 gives 223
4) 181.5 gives 333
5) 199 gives 272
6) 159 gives 291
